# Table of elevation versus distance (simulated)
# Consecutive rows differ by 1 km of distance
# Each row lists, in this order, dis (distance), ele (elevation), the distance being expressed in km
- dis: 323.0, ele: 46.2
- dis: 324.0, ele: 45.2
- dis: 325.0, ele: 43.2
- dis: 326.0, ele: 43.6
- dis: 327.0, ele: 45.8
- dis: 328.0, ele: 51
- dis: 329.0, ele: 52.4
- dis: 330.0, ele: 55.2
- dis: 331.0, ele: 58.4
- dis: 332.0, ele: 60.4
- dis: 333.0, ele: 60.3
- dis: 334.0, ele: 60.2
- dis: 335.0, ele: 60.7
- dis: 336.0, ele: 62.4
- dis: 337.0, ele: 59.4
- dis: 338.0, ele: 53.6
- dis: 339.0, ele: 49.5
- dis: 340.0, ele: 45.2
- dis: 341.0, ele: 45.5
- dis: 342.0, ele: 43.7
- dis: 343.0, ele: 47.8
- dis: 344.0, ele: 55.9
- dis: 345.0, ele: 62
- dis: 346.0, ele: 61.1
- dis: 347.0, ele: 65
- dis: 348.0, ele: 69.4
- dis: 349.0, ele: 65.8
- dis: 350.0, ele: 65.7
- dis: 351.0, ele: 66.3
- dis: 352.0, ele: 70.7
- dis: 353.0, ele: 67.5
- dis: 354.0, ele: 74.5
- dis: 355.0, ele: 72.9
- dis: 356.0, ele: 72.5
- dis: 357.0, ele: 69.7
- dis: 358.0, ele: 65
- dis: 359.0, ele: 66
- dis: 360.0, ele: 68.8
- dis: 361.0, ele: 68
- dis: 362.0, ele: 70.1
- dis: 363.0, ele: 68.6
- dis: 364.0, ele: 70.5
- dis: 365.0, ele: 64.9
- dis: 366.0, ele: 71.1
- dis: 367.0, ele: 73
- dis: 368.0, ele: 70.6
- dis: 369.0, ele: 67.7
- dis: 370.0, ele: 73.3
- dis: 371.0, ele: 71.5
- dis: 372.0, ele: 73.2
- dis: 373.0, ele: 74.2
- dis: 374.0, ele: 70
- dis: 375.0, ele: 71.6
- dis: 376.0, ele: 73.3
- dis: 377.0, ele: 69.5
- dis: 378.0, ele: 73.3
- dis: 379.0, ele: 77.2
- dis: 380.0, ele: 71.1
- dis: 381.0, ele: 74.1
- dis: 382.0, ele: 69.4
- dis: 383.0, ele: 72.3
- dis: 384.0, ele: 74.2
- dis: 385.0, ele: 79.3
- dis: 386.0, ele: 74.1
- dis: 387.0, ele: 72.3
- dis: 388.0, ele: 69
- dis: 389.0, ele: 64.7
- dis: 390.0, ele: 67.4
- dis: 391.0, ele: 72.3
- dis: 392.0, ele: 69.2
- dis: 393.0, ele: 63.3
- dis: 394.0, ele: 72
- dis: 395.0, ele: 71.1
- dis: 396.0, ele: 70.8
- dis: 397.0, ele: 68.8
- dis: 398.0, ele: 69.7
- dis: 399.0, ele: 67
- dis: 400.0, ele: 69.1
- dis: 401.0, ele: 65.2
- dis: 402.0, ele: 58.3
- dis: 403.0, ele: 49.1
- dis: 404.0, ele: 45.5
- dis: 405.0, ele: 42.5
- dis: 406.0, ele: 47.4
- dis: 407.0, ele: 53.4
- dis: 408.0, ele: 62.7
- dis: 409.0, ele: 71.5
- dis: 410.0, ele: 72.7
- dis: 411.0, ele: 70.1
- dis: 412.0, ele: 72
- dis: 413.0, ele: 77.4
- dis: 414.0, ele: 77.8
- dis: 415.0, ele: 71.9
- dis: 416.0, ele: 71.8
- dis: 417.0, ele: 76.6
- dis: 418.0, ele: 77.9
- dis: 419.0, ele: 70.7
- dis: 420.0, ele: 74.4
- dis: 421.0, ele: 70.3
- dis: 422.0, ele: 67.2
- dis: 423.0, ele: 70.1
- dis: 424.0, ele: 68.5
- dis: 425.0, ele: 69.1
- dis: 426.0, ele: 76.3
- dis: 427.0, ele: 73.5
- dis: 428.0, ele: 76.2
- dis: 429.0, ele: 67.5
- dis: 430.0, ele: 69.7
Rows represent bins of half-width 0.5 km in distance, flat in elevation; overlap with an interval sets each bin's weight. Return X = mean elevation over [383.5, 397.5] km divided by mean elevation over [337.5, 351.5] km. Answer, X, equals 1.24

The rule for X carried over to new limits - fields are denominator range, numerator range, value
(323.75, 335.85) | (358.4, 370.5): 1.30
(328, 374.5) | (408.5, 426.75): 1.14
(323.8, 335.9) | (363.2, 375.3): 1.32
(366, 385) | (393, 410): 0.86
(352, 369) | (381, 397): 1.02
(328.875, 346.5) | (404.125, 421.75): 1.23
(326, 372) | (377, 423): 1.09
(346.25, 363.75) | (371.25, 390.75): 1.05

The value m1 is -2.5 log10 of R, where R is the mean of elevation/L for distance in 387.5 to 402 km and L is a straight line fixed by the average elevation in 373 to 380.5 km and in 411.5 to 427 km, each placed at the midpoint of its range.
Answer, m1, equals 0.07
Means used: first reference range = 72.4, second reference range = 72.8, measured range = 68.2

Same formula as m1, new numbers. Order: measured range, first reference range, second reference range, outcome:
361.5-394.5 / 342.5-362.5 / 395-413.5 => -0.10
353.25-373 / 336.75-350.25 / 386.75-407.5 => -0.19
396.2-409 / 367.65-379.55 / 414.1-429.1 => 0.22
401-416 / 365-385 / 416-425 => 0.15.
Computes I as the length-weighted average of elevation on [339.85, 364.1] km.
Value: 64.1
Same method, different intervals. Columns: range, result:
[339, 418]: 67.1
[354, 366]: 69.2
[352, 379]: 70.6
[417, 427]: 72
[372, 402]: 70.7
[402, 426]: 66.6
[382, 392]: 71.5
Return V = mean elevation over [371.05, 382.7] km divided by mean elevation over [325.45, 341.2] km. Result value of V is 1.34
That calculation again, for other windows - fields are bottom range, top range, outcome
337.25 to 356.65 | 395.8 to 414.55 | 1.05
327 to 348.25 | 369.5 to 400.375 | 1.28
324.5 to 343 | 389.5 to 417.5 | 1.25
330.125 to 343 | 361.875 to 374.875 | 1.29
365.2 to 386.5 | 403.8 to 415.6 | 0.89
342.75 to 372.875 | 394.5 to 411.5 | 0.91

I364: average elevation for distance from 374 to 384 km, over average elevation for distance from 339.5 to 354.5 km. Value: 1.2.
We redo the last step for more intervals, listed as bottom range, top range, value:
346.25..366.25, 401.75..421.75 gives 0.96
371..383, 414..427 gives 1.00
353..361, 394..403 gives 0.96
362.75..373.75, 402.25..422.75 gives 0.93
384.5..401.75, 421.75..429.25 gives 1.02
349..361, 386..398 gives 1.01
